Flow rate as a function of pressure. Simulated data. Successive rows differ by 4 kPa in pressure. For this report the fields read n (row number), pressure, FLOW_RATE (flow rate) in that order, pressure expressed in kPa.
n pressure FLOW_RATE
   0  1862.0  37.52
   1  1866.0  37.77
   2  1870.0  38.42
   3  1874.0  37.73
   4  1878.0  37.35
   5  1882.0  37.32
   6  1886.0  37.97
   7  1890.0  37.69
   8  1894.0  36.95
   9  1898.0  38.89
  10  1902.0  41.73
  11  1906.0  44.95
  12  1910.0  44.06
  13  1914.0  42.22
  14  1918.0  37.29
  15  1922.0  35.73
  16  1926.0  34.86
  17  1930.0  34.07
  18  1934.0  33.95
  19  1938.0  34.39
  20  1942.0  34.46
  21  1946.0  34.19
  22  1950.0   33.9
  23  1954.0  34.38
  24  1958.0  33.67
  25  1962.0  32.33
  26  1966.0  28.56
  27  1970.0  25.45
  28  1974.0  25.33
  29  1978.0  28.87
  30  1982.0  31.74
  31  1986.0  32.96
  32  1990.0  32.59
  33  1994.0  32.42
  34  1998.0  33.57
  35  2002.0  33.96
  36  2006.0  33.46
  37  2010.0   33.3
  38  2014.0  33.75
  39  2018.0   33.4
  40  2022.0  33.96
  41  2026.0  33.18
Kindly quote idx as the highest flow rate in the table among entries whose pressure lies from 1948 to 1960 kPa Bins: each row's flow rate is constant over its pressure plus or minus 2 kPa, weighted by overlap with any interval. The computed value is 34.38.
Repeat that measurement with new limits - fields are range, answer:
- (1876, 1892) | 37.97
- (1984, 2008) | 33.96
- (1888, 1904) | 41.73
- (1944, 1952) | 34.19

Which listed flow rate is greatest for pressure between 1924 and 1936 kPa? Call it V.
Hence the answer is 34.86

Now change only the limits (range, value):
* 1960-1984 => 32.33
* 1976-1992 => 32.96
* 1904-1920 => 44.95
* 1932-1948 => 34.46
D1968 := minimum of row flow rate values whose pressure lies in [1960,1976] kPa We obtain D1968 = 25.33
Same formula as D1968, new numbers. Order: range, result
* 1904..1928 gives 34.86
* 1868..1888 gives 37.32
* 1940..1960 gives 33.67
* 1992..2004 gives 32.42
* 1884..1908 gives 36.95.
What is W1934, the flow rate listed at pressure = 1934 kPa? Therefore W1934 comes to 33.95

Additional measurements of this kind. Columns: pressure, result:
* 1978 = 28.87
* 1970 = 25.45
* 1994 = 32.42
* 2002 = 33.96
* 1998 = 33.57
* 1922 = 35.73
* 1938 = 34.39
